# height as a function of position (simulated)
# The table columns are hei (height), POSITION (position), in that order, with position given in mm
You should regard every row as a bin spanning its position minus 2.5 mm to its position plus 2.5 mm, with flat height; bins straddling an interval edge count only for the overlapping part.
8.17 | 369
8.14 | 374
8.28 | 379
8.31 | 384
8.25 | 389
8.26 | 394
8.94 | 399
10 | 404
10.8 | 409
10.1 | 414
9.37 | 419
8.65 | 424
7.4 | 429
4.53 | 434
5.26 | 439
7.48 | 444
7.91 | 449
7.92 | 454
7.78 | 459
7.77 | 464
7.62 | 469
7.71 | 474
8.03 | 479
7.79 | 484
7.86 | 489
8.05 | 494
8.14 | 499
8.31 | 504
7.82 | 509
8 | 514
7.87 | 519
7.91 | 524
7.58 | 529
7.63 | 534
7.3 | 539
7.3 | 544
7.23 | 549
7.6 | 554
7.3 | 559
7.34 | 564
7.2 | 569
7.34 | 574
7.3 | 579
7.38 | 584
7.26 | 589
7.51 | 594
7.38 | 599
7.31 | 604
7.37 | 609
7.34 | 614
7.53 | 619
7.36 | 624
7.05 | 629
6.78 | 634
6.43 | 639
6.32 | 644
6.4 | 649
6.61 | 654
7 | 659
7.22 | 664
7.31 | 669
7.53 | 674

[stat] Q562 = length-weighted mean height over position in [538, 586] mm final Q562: 7.33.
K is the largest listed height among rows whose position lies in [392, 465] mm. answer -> 10.8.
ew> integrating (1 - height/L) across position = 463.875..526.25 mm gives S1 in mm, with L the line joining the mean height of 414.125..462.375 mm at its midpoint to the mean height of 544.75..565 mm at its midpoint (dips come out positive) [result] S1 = -4.04 mm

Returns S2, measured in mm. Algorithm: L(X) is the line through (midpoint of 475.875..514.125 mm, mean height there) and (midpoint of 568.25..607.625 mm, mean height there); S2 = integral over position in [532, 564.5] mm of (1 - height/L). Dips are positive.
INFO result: 1.0 mm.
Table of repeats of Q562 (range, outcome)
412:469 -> 7.63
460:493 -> 7.81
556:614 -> 7.34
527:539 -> 7.54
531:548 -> 7.4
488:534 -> 7.93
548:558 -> 7.43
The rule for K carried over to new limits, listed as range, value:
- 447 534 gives 8.31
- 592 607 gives 7.51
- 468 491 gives 8.03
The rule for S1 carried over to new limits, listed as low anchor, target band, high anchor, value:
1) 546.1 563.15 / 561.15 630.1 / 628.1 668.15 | -2.42 mm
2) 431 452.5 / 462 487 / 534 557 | -4.01 mm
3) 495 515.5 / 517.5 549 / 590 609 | 1.23 mm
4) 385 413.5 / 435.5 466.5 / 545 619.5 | 5.16 mm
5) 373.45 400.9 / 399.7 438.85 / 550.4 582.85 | -1.44 mm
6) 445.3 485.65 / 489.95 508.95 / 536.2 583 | -1.15 mm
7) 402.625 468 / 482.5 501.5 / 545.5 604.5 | -0.53 mm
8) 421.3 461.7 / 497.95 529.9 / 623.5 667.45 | -4.33 mm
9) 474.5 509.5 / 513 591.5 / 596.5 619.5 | 2.17 mm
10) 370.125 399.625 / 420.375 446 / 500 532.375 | 4.41 mm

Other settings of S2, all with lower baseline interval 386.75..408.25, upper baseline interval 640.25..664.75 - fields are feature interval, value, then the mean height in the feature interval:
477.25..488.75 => 0.5 mm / 7.89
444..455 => 0.9 mm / 7.82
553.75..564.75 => 0.2 mm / 7.39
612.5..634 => -1.0 mm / 7.26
